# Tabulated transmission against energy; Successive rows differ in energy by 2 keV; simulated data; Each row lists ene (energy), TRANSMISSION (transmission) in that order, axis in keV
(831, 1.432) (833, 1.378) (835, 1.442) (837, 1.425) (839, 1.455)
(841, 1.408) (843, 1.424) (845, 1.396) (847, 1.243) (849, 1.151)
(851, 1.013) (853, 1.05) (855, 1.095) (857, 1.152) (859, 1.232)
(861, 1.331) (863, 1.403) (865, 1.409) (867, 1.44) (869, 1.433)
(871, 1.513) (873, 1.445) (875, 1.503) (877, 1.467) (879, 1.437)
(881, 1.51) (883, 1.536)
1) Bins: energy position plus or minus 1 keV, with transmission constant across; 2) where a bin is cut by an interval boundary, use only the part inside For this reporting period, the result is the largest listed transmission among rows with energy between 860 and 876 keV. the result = 1.513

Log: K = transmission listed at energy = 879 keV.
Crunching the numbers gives 1.437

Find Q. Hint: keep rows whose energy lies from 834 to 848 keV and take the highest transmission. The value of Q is 1.455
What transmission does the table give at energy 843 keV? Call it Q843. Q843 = 1.424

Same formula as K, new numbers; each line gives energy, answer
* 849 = 1.151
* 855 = 1.095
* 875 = 1.503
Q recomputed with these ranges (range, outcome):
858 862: 1.331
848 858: 1.152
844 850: 1.396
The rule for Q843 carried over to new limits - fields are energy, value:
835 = 1.442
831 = 1.432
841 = 1.408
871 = 1.513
